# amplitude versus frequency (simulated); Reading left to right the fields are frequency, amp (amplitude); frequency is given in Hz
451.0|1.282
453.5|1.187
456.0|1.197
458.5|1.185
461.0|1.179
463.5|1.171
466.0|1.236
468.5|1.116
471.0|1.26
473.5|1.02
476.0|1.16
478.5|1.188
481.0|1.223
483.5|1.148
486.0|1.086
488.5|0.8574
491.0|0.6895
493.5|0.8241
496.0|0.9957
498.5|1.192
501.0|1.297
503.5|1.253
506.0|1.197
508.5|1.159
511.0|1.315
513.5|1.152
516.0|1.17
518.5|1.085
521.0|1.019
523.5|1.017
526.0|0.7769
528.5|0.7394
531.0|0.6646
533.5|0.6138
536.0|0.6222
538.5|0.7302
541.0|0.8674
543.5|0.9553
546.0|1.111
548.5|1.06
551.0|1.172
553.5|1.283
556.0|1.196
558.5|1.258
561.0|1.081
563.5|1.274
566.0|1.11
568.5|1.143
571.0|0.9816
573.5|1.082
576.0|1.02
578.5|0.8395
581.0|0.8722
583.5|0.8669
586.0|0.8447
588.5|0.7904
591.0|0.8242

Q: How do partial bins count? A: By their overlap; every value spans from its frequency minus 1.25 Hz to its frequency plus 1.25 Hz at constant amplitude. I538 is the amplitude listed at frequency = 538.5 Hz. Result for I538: 0.7302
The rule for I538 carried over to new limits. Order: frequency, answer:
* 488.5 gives 0.8574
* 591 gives 0.8242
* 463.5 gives 1.171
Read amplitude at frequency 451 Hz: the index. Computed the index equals 1.282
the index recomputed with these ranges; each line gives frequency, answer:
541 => 0.8674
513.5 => 1.152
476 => 1.16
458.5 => 1.185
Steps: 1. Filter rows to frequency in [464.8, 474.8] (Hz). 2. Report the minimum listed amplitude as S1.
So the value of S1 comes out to 1.02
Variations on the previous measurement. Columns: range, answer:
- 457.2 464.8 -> 1.171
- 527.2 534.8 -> 0.6138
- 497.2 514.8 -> 1.152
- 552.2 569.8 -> 1.081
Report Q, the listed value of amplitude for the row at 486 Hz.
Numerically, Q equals 1.086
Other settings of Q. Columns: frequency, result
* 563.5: 1.274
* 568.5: 1.143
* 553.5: 1.283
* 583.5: 0.8669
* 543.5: 0.9553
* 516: 1.17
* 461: 1.179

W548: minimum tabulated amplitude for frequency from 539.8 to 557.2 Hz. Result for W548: 0.8674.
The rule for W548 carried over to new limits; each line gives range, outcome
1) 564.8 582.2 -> 0.8395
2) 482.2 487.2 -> 1.086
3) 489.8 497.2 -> 0.6895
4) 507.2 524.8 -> 1.017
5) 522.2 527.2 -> 0.7769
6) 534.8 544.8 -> 0.6222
